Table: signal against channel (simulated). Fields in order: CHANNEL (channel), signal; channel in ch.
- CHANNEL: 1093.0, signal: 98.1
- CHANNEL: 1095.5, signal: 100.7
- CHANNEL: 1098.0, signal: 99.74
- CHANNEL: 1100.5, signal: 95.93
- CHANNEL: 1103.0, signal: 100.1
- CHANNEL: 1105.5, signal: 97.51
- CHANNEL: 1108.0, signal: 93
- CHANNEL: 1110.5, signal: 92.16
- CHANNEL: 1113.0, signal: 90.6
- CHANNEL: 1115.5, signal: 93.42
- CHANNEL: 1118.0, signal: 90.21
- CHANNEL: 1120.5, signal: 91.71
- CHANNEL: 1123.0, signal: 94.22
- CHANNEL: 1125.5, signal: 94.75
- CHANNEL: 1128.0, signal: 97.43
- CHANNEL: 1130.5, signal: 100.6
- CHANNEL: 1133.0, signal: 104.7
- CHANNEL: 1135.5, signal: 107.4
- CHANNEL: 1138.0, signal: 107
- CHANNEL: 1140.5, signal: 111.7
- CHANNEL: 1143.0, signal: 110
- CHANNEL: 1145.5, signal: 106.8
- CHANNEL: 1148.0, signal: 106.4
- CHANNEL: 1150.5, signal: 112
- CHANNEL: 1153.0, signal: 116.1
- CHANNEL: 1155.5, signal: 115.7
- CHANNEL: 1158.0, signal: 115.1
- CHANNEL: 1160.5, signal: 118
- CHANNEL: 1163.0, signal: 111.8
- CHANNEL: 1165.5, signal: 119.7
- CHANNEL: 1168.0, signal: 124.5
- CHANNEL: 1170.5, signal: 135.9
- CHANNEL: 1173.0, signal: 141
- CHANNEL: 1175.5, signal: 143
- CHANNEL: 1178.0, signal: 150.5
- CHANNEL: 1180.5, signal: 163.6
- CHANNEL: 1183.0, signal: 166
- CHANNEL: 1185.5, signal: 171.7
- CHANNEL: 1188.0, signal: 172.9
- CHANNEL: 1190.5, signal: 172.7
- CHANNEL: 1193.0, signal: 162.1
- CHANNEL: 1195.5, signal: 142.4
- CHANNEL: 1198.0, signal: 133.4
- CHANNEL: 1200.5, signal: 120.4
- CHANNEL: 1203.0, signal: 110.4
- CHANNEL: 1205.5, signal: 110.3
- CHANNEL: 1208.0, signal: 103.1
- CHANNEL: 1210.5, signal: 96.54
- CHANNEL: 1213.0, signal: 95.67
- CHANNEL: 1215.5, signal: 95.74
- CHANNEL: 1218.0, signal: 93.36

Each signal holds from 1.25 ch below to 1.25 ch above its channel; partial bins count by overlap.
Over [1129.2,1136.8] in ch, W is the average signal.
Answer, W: 104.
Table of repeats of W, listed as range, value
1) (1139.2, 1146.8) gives 109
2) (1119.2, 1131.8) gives 95.8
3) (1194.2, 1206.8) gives 123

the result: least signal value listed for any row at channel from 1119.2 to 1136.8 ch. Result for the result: 91.71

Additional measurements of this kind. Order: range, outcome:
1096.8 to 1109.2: 93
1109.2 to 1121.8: 90.21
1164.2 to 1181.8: 119.7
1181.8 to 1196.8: 142.4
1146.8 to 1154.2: 106.4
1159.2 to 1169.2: 111.8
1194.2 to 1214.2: 95.67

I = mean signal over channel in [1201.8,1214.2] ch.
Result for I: 103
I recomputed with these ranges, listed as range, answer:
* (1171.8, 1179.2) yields 145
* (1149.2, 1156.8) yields 115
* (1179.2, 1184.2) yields 165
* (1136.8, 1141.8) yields 109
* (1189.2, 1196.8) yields 159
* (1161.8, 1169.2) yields 119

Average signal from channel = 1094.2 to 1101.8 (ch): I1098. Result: 98.8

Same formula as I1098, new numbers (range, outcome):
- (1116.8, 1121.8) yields 91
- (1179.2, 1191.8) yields 169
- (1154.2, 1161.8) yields 116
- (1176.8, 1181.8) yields 157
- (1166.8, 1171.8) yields 130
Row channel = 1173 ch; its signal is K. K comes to 141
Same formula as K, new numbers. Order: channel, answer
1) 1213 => 95.67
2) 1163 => 111.8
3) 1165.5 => 119.7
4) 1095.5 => 100.7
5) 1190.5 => 172.7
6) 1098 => 99.74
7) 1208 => 103.1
